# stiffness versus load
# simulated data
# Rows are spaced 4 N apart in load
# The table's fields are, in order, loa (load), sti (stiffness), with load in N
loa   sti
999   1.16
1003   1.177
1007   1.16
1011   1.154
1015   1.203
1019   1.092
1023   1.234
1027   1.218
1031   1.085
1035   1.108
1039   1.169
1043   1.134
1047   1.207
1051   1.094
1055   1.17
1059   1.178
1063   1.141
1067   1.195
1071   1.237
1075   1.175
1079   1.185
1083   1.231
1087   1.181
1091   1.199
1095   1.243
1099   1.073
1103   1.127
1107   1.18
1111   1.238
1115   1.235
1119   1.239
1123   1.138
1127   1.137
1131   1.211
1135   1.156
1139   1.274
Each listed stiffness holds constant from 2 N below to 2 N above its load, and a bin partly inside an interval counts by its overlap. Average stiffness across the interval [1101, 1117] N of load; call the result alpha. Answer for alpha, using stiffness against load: 1.19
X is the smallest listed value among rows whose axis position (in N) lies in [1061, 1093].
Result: 1.141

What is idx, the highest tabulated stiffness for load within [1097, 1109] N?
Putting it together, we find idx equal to 1.18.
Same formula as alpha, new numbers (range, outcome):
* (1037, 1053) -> 1.15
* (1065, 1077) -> 1.2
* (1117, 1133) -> 1.18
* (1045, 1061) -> 1.16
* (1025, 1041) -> 1.15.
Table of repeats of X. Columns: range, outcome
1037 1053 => 1.094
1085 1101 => 1.073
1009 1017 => 1.154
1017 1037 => 1.085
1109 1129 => 1.137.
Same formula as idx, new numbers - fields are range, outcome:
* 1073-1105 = 1.243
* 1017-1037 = 1.234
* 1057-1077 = 1.237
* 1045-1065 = 1.207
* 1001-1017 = 1.203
